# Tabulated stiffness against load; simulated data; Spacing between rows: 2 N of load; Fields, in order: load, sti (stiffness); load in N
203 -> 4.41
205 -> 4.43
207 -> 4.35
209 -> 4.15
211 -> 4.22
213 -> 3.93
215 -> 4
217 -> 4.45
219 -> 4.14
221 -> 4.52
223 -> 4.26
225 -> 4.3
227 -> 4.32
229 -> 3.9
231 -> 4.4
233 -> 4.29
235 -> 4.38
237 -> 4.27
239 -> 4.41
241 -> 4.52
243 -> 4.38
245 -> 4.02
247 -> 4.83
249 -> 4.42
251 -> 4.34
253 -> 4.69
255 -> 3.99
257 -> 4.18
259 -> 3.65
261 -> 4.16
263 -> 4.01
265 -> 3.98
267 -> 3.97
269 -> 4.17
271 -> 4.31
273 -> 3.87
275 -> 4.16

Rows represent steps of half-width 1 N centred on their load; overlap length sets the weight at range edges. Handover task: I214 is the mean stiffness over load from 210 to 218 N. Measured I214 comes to 4.15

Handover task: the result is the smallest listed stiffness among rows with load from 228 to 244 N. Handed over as 3.9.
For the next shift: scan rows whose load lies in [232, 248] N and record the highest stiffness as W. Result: 4.83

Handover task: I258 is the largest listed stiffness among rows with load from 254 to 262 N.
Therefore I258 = 4.18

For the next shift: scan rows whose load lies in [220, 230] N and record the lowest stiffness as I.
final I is 3.9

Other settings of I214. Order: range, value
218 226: 4.3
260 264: 4.08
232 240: 4.34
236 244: 4.39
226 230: 4.11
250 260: 4.17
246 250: 4.62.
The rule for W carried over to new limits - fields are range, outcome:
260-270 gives 4.17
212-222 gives 4.52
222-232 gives 4.4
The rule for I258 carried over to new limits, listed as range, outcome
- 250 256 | 4.69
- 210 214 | 4.22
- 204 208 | 4.43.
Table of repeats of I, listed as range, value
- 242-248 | 4.02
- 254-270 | 3.65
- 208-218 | 3.93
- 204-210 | 4.15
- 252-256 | 3.99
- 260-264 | 4.01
